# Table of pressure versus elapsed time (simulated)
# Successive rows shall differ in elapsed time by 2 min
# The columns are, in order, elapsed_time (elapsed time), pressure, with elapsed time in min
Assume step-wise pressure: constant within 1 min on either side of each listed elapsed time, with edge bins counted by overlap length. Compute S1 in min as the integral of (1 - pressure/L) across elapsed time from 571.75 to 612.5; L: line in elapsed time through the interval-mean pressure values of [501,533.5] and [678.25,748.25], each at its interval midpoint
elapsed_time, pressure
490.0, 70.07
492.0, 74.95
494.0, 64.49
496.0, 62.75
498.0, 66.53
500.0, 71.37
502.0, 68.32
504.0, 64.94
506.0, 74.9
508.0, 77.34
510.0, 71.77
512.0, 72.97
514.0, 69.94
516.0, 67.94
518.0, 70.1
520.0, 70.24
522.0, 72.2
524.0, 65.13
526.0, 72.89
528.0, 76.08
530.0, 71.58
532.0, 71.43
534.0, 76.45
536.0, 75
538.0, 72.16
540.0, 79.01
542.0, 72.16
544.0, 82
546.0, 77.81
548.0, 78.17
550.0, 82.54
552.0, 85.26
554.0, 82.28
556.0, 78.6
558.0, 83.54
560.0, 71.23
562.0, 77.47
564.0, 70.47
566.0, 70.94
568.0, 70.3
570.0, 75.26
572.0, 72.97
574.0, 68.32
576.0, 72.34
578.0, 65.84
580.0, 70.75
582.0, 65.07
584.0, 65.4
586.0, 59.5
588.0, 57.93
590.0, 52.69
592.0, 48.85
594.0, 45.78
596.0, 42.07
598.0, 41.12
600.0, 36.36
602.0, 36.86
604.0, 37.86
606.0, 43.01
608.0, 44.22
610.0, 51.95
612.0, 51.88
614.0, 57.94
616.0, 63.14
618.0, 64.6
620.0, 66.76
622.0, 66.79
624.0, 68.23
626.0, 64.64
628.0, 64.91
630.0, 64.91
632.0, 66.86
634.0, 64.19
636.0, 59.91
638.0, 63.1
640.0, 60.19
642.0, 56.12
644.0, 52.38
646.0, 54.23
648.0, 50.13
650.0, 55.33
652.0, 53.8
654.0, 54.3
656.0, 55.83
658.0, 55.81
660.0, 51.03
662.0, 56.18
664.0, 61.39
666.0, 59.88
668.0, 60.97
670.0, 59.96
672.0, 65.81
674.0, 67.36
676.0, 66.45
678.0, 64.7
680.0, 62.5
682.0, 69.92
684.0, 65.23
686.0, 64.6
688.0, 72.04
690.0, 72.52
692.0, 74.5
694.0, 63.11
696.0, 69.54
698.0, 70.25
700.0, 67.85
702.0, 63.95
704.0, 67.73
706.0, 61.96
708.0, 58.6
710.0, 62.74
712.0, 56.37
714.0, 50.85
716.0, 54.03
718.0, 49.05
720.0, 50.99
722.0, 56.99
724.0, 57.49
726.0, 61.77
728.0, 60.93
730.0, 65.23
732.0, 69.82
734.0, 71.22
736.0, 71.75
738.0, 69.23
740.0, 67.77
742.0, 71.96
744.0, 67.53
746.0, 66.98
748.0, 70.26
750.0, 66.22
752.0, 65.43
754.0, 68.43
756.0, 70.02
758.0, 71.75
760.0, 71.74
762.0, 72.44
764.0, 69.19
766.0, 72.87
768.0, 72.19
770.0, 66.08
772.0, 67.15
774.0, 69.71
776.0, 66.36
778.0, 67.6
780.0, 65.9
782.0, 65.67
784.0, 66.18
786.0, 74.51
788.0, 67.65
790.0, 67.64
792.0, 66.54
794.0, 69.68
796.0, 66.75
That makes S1 9.0 min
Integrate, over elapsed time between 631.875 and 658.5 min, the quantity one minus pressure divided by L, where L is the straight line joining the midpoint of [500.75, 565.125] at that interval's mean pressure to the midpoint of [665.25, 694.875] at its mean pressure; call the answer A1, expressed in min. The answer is 4.3 min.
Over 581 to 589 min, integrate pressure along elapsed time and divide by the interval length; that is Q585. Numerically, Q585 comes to 62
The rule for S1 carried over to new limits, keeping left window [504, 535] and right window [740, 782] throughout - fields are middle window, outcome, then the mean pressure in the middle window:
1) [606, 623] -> 3.2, 57.5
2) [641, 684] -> 6.8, 58.9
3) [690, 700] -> 0.0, 69.5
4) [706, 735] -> 4.3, 59.1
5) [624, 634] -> 0.7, 65.5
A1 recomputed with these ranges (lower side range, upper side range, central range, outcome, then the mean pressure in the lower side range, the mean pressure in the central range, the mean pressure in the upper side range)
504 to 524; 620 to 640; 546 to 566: -2.8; 71.2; 78.4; 64.7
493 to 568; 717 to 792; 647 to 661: 3.2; 73.4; 53.7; 66.9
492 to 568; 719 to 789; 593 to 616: 8.4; 73.4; 45.3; 67.3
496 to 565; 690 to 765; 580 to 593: 2.2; 73.9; 59.2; 65.1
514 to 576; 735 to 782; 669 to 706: 2.0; 74.5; 67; 69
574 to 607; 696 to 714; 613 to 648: -3.3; 53.1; 61.9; 63.3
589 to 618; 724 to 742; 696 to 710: -0.6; 47.3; 65.2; 66.9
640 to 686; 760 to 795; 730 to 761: -1.5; 59.2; 69.2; 68.8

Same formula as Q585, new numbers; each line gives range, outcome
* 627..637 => 64.2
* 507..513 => 74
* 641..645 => 54.2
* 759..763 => 72.1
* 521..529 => 71.6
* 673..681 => 65.3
